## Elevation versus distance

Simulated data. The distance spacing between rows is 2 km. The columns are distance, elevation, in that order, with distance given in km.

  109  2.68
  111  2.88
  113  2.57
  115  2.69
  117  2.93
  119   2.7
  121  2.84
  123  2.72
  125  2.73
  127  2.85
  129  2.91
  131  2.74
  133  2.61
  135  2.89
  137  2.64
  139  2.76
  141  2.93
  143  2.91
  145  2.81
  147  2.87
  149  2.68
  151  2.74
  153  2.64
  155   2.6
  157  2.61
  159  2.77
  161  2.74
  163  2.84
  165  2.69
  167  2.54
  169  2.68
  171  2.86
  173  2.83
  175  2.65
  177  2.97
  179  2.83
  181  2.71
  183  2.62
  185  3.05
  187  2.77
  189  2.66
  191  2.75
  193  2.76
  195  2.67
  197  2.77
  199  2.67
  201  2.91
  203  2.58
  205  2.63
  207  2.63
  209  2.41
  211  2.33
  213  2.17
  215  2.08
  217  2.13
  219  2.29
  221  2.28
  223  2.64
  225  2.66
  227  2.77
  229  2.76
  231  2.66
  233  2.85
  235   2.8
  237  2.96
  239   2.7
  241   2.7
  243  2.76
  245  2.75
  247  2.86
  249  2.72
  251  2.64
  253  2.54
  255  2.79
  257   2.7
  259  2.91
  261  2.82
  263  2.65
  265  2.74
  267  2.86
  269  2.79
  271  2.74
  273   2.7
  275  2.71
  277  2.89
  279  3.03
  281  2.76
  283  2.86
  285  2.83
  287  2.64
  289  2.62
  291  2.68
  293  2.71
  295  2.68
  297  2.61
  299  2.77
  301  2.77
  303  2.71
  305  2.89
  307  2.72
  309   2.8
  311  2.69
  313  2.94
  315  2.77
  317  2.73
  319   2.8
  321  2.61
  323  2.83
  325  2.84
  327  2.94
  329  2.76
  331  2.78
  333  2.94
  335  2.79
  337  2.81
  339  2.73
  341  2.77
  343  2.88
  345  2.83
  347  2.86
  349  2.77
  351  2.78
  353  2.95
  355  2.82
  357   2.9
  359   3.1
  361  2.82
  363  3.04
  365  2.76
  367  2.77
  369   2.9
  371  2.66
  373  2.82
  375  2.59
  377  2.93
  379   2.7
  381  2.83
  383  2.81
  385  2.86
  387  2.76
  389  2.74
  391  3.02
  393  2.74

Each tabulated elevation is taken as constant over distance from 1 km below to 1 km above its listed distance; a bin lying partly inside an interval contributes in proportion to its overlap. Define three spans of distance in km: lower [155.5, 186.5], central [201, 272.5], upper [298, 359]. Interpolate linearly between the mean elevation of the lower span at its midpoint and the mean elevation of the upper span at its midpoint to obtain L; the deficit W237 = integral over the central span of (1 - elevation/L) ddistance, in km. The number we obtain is 3.6 km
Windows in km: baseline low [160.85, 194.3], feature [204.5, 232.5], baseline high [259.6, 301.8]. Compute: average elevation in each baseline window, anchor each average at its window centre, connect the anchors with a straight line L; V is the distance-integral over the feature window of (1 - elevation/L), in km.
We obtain 3.00 km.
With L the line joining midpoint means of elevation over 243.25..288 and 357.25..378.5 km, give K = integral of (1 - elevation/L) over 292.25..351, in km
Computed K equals 0.5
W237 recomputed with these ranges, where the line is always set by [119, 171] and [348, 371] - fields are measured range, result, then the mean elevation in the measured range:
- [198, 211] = 0.8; 2.61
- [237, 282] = 0.7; 2.77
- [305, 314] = 0.1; 2.8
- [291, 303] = 0.5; 2.71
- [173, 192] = -0.1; 2.78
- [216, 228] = 1.4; 2.46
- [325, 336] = 0.0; 2.84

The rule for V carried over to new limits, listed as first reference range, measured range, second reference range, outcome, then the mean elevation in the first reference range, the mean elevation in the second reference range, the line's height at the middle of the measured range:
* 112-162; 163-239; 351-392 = 3.4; 2.76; 2.84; 2.78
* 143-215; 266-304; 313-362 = 0.4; 2.69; 2.83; 2.78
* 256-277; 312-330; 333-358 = 0.0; 2.77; 2.83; 2.81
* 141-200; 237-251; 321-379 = 0.1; 2.75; 2.83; 2.78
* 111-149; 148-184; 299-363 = 0.9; 2.78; 2.82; 2.79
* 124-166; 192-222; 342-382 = 3.2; 2.76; 2.84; 2.78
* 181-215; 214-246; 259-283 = 1.1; 2.63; 2.8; 2.71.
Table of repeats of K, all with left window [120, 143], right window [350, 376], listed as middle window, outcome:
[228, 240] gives 0.10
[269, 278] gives 0.18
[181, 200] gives 0.39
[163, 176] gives 0.37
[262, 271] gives 0.19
